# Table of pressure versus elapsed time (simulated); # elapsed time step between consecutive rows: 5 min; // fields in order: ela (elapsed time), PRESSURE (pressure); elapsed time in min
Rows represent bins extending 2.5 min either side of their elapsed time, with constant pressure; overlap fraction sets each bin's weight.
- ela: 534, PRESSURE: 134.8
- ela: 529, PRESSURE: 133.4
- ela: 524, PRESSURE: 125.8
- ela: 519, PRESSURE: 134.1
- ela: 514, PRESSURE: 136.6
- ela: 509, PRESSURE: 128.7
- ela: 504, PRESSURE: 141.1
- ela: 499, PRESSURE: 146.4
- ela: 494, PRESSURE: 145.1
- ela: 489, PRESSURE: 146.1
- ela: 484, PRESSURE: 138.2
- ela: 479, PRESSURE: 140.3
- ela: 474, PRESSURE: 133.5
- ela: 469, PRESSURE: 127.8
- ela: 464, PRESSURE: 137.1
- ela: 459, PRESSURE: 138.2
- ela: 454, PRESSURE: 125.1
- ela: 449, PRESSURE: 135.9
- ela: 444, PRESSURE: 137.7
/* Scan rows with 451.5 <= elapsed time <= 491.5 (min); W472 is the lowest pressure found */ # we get 125.1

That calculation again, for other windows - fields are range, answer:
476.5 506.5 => 138.2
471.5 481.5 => 133.5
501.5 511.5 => 128.7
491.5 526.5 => 125.8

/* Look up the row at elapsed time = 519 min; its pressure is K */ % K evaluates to 134.1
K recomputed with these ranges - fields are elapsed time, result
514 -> 136.6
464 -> 137.1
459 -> 138.2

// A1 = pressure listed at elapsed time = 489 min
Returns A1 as 146.1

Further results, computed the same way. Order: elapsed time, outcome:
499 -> 146.4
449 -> 135.9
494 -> 145.1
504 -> 141.1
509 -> 128.7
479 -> 140.3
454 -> 125.1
